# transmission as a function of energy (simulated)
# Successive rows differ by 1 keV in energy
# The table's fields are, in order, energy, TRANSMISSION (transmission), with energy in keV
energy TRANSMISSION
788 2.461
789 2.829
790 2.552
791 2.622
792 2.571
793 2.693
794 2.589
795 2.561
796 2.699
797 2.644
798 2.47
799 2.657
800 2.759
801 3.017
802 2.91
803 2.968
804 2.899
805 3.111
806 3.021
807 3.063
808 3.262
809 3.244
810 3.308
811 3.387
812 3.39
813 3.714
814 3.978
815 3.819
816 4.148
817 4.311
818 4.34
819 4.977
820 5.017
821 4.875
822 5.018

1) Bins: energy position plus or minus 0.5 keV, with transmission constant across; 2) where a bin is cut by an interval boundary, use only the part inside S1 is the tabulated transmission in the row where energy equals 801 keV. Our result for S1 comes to 3.017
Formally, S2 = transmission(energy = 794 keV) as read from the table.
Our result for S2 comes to 2.589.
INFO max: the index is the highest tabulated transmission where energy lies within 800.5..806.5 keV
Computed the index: 3.111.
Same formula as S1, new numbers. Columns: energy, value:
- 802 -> 2.91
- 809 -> 3.244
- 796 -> 2.699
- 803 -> 2.968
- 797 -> 2.644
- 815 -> 3.819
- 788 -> 2.461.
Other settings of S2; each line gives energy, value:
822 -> 5.018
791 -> 2.622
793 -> 2.693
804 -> 2.899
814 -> 3.978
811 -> 3.387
